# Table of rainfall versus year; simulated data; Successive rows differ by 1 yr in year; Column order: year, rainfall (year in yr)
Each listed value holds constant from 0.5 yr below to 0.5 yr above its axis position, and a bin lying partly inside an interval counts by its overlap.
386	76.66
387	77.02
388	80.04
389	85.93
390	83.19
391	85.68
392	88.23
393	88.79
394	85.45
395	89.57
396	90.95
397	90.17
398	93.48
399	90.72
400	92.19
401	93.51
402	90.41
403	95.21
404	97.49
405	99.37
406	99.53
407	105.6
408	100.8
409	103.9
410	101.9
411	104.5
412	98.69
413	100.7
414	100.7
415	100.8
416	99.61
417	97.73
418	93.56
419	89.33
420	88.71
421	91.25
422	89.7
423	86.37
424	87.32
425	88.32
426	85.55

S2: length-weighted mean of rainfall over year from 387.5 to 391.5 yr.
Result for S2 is 83.7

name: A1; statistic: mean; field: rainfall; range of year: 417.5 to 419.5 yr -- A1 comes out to 91.4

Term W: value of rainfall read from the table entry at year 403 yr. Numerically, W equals 95.21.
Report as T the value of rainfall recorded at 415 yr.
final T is 100.8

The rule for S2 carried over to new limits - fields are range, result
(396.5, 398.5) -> 91.8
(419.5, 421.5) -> 90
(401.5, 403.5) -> 92.8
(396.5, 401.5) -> 92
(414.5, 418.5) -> 97.9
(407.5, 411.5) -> 103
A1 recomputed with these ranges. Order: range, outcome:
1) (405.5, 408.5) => 102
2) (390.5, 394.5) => 87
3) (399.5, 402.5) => 92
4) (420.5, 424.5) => 88.7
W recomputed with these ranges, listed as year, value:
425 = 88.32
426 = 85.55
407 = 105.6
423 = 86.37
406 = 99.53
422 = 89.7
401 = 93.51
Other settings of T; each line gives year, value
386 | 76.66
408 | 100.8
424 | 87.32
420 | 88.71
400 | 92.19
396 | 90.95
